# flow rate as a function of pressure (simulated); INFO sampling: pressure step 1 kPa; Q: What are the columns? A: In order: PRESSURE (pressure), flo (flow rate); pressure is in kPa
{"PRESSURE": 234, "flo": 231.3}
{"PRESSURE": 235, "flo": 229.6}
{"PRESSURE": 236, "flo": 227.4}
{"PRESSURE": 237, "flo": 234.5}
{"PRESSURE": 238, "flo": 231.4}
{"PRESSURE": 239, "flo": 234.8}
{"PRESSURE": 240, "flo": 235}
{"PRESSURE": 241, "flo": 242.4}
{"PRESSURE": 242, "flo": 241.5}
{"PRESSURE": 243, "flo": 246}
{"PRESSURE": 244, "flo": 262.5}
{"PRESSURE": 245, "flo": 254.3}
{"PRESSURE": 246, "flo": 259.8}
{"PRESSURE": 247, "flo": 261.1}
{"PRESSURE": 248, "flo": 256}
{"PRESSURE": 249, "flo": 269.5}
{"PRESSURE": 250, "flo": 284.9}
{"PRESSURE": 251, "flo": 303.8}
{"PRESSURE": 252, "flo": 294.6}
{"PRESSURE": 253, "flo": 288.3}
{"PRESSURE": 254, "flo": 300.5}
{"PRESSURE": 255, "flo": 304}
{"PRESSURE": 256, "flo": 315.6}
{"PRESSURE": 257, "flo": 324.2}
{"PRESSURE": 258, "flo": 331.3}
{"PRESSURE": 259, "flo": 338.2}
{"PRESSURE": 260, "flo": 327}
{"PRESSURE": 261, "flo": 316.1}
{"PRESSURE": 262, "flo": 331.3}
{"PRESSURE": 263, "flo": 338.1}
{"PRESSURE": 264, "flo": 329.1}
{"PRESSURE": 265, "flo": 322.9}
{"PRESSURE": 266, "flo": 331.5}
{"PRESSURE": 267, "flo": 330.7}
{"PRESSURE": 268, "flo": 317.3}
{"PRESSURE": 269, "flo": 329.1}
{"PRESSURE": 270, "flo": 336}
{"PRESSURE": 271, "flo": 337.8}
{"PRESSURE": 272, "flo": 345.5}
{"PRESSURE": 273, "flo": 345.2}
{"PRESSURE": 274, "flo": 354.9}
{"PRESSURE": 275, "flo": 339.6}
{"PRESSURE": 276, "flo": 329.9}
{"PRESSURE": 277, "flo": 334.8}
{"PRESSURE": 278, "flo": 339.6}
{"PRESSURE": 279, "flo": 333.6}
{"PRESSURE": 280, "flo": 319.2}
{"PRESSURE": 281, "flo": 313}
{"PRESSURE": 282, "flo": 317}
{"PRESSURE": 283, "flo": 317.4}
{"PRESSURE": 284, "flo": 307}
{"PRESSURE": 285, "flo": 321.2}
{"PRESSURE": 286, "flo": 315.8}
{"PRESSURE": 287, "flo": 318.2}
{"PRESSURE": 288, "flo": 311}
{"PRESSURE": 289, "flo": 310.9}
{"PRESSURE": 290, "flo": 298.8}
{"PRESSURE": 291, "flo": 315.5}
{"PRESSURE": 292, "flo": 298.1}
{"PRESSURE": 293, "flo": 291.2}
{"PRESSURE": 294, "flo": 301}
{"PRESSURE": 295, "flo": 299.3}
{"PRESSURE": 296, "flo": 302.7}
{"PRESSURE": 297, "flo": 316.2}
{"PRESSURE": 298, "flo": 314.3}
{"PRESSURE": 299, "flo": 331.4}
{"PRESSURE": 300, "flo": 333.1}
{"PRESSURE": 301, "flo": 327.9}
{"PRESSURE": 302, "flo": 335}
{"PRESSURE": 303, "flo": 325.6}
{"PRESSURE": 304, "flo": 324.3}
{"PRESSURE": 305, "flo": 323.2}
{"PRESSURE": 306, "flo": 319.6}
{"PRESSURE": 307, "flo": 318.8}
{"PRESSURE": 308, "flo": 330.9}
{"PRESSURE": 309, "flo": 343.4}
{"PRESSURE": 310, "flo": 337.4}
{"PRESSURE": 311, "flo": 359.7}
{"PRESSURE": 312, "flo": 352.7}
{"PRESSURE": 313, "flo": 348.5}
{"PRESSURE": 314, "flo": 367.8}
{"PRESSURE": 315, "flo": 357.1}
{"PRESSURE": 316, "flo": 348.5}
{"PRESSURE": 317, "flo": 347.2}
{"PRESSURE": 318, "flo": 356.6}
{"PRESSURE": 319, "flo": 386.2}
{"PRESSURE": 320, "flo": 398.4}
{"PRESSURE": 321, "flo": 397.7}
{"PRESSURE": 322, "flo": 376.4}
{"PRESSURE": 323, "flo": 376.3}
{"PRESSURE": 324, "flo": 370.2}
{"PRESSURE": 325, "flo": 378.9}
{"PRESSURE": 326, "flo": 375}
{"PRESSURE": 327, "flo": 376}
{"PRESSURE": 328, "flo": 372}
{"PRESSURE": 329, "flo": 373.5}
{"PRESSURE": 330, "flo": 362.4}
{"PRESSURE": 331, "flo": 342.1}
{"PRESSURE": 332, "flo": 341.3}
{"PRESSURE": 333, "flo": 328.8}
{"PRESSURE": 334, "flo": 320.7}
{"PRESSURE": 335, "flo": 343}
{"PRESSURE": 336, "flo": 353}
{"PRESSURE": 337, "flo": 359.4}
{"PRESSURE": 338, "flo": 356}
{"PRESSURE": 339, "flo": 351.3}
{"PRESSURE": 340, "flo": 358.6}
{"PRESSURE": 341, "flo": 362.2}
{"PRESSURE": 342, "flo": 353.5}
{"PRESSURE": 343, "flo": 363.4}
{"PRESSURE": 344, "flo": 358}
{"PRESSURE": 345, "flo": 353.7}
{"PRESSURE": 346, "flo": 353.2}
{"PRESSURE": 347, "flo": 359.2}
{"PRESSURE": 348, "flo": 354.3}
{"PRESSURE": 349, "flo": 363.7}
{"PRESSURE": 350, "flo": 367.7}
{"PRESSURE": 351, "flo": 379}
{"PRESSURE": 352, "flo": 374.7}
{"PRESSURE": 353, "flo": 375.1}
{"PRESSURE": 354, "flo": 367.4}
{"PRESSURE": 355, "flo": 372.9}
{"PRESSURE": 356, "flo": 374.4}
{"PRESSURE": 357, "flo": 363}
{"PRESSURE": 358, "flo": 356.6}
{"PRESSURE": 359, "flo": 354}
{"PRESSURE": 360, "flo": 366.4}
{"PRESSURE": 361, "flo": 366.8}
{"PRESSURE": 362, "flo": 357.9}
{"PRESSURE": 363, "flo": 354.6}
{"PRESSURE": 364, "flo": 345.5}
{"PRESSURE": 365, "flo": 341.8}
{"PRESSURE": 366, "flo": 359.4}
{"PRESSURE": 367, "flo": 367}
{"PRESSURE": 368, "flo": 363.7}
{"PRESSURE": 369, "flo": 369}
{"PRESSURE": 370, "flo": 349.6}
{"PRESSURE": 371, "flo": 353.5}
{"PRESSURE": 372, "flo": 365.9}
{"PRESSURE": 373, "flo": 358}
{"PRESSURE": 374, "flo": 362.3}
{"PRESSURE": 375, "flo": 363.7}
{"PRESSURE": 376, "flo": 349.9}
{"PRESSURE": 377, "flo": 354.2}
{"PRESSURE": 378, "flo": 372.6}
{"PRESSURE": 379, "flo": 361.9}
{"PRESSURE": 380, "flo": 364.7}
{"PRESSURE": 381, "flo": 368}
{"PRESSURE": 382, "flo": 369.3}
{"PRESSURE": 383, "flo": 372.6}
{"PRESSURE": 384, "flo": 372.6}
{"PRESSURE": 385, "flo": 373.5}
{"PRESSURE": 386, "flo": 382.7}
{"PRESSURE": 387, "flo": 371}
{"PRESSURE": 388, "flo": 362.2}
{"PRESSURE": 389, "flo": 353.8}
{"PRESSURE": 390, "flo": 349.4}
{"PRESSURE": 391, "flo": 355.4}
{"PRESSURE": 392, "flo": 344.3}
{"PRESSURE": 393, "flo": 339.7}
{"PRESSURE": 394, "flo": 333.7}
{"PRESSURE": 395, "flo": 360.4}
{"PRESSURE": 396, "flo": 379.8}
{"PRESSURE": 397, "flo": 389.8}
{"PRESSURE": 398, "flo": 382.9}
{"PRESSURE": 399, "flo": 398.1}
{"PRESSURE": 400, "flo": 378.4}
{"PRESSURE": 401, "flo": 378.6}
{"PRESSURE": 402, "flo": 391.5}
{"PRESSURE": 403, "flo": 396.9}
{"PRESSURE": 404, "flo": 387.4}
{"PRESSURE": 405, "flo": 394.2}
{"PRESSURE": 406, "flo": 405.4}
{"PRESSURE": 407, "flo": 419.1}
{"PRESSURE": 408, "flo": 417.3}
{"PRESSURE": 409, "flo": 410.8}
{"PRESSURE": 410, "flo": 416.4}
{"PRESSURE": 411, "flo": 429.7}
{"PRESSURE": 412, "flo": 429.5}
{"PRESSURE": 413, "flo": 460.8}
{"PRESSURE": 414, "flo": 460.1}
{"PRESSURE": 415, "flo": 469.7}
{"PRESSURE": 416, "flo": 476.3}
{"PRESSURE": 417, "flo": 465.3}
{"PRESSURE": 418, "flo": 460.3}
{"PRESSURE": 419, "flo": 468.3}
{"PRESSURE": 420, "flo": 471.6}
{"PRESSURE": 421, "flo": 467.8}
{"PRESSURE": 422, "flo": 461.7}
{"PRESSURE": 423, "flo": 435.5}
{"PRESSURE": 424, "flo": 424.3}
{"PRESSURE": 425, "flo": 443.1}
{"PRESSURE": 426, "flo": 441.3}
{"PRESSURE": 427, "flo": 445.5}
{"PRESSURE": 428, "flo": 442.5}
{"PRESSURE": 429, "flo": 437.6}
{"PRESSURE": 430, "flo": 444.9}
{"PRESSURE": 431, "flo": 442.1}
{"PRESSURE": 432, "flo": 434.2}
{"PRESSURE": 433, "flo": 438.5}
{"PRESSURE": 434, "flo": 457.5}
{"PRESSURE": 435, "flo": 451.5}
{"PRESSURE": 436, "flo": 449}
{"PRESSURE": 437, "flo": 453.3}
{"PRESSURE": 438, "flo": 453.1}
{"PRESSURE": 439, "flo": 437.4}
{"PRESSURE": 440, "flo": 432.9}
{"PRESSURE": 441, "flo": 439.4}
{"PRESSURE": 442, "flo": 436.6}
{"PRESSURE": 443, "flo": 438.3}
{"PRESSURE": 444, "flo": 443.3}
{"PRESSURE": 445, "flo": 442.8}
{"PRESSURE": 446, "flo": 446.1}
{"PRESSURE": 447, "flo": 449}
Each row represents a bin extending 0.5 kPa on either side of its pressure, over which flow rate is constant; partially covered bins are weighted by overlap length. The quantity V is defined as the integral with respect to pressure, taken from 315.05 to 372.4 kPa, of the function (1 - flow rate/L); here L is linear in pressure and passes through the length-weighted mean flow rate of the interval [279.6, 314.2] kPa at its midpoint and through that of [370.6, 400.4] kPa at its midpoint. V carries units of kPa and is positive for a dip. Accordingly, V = -2.9 kPa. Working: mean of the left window 322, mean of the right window 365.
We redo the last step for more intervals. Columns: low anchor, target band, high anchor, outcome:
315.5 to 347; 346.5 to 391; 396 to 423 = 3.2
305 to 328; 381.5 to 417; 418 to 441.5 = 2.6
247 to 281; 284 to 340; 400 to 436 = 2.5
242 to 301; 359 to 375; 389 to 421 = 0.9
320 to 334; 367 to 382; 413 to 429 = 1.8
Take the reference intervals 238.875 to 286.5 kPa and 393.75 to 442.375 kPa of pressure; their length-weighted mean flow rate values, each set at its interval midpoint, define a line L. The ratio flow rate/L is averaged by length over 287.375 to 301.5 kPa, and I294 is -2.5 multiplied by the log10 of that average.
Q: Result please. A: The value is 0.07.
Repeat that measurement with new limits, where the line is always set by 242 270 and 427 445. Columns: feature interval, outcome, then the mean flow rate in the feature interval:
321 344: 0.006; 360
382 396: 0.130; 360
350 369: 0.057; 364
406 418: -0.041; 441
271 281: -0.064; 337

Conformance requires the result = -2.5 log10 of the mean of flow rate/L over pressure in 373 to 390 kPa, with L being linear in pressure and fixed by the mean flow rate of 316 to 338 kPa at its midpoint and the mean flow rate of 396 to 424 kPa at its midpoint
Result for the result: 0.11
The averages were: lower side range 363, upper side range 426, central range 365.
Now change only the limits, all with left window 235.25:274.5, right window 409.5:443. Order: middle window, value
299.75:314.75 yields 0.016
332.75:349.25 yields 0.058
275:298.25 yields 0.029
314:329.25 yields -0.053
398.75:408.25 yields 0.083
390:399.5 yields 0.154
